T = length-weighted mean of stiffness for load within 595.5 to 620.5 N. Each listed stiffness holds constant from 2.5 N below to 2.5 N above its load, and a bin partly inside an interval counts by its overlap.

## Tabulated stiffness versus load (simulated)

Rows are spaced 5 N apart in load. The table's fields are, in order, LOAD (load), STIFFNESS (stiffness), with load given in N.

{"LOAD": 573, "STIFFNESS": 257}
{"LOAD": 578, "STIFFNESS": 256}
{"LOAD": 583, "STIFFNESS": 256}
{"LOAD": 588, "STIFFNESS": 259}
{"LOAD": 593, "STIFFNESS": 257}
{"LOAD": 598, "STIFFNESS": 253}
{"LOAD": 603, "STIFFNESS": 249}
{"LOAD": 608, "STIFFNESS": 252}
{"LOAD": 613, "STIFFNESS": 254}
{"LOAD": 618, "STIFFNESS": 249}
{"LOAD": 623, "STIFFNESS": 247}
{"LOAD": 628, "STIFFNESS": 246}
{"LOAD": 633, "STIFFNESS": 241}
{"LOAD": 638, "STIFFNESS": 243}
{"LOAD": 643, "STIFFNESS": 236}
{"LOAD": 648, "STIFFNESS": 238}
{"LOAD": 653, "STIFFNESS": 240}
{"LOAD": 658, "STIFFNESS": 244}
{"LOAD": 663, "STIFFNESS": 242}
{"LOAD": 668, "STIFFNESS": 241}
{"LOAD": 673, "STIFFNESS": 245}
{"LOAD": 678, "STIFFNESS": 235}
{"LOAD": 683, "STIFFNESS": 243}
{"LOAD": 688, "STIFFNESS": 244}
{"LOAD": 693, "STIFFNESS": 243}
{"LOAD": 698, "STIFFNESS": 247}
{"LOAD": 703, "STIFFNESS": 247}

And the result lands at 251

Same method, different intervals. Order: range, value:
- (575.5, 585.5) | 256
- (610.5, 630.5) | 249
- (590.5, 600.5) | 255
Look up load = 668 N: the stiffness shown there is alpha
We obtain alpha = 241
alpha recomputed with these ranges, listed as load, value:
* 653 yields 240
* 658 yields 244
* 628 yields 246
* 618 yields 249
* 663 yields 242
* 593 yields 257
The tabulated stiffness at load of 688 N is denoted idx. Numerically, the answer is 244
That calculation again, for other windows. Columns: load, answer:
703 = 247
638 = 243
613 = 254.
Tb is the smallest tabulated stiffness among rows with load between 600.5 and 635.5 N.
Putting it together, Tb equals 241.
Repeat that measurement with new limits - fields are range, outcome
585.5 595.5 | 257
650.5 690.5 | 235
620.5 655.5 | 236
